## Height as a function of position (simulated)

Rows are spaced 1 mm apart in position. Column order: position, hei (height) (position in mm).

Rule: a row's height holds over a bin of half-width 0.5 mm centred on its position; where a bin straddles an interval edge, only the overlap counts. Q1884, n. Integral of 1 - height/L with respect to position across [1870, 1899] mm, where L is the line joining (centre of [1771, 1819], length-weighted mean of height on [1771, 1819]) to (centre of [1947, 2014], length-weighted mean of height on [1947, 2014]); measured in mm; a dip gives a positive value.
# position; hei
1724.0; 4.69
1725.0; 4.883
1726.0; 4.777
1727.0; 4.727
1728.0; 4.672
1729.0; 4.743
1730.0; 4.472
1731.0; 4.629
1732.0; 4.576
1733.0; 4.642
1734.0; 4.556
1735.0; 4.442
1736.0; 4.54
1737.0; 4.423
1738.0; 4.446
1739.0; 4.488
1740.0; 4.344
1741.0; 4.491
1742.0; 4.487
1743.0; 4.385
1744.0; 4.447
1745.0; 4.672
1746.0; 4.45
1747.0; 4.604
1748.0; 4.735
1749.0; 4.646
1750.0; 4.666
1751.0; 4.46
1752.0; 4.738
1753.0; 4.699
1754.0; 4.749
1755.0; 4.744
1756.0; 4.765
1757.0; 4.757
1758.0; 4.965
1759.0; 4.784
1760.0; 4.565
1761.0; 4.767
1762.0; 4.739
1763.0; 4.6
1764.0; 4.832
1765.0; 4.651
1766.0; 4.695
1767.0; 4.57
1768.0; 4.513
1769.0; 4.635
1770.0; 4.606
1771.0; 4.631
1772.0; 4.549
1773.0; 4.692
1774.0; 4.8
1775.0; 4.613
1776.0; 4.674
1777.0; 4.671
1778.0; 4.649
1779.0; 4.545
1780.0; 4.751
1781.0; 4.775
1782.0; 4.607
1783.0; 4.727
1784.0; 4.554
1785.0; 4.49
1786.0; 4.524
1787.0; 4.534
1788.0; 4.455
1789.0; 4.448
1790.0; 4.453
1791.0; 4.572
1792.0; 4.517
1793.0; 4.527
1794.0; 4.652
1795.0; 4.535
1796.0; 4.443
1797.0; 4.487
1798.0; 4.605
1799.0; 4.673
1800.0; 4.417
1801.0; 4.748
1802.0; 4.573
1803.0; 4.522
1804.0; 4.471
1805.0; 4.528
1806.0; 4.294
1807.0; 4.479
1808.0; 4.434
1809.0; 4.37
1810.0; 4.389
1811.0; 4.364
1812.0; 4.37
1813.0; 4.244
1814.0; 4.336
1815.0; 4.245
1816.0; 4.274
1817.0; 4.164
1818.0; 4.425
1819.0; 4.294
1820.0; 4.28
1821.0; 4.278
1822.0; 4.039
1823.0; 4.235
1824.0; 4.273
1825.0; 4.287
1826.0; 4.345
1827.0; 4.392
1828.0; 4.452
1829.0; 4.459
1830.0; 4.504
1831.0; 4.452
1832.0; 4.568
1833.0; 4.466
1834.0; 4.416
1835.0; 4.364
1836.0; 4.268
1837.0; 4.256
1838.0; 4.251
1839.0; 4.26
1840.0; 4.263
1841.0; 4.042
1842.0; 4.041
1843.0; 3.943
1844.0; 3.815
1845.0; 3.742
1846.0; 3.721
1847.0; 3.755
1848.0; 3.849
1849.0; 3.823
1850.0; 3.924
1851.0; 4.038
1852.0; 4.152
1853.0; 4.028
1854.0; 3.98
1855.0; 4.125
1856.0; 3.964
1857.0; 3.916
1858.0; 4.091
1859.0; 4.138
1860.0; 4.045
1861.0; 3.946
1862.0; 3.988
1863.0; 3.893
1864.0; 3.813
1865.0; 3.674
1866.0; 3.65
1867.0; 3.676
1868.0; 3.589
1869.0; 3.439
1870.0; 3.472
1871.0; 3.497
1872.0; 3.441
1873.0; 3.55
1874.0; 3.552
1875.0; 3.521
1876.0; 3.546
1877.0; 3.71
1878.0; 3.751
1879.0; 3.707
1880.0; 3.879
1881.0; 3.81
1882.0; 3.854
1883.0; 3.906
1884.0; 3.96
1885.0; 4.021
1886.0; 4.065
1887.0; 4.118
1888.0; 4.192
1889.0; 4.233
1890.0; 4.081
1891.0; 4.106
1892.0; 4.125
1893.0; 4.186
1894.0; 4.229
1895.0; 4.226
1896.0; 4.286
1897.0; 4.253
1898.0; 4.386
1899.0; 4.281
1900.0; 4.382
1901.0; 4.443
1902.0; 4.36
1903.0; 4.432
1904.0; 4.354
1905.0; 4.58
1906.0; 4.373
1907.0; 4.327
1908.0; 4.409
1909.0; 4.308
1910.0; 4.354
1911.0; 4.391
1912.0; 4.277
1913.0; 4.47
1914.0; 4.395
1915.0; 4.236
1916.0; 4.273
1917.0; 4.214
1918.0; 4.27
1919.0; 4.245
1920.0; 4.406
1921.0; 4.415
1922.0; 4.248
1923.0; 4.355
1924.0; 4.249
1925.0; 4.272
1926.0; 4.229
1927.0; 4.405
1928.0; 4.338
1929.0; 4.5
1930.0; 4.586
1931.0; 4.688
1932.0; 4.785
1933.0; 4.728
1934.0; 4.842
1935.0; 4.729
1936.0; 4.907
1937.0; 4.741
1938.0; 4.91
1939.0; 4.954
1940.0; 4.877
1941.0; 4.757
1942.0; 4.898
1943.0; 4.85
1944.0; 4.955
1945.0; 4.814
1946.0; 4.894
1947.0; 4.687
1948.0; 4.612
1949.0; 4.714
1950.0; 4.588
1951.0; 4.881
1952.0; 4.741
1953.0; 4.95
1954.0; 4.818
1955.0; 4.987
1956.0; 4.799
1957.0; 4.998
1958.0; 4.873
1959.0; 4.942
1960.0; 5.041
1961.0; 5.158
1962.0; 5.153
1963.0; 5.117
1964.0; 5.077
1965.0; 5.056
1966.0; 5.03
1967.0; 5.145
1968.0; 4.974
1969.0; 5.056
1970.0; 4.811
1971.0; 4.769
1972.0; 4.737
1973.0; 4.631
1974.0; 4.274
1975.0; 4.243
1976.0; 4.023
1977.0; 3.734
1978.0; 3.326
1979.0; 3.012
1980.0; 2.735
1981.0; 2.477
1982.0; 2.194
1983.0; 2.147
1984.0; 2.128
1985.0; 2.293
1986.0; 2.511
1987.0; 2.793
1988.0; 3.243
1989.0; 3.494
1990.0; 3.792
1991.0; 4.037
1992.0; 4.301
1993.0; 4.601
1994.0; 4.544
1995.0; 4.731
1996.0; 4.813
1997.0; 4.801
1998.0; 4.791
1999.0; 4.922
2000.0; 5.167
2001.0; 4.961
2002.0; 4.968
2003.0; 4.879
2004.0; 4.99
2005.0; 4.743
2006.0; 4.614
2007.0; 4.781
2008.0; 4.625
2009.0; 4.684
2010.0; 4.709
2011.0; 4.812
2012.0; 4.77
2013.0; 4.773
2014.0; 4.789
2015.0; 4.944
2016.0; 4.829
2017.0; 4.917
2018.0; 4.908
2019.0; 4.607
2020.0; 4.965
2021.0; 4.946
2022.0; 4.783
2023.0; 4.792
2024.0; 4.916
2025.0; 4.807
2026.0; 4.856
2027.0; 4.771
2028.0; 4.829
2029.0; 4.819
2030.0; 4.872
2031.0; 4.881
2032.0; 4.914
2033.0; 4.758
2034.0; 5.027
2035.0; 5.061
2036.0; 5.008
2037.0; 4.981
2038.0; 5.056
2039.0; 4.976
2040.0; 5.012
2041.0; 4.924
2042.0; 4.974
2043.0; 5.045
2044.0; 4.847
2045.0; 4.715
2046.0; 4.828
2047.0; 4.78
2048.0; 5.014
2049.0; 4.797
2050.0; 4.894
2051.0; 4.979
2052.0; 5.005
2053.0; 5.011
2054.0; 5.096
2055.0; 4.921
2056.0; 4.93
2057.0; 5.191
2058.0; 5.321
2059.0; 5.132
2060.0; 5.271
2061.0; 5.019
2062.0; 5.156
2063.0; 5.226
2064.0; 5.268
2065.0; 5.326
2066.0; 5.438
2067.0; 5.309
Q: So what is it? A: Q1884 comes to 3.37 mm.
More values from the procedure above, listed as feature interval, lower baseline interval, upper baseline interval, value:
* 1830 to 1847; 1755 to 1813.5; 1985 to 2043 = 1.6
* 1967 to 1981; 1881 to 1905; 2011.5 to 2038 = 1.4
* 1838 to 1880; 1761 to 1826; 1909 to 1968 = 6.9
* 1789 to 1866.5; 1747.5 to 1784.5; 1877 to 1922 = 3.9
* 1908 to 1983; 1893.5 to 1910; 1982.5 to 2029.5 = -2.1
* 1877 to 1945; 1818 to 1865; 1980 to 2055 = -1.0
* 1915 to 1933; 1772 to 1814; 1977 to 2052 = 0.4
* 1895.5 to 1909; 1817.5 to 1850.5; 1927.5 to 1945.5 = 0.6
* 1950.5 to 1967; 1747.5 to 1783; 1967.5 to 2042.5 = -1.8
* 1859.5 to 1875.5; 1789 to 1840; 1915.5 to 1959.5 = 3.0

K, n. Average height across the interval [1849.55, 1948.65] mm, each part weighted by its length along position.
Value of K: 4.22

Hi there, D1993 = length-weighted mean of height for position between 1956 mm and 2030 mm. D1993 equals 4.44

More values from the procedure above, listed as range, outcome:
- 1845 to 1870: 3.87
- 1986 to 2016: 4.52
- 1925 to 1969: 4.83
